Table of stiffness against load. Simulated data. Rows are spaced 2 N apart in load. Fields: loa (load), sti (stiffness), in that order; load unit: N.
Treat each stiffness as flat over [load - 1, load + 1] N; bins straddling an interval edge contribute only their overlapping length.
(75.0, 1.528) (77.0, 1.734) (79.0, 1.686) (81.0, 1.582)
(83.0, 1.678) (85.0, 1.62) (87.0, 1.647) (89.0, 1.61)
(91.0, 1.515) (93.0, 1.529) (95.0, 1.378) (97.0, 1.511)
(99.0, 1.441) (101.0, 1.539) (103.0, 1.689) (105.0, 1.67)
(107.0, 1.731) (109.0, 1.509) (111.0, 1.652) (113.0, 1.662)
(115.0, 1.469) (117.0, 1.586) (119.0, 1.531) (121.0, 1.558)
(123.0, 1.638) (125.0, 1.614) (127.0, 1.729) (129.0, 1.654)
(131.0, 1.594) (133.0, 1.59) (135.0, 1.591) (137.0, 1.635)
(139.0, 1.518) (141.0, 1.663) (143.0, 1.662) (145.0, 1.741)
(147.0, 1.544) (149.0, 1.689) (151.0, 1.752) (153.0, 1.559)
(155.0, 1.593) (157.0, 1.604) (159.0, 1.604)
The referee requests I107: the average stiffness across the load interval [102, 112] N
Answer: 1.65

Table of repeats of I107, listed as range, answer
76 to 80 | 1.71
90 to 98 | 1.48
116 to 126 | 1.59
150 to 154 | 1.66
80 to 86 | 1.63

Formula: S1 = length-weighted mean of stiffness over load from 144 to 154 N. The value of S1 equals 1.66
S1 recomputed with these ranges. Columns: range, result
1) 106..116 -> 1.6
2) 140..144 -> 1.66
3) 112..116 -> 1.57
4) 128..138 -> 1.61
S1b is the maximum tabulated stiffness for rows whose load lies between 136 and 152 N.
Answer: 1.752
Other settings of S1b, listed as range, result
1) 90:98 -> 1.529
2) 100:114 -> 1.731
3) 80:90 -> 1.678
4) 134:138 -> 1.635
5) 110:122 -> 1.662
